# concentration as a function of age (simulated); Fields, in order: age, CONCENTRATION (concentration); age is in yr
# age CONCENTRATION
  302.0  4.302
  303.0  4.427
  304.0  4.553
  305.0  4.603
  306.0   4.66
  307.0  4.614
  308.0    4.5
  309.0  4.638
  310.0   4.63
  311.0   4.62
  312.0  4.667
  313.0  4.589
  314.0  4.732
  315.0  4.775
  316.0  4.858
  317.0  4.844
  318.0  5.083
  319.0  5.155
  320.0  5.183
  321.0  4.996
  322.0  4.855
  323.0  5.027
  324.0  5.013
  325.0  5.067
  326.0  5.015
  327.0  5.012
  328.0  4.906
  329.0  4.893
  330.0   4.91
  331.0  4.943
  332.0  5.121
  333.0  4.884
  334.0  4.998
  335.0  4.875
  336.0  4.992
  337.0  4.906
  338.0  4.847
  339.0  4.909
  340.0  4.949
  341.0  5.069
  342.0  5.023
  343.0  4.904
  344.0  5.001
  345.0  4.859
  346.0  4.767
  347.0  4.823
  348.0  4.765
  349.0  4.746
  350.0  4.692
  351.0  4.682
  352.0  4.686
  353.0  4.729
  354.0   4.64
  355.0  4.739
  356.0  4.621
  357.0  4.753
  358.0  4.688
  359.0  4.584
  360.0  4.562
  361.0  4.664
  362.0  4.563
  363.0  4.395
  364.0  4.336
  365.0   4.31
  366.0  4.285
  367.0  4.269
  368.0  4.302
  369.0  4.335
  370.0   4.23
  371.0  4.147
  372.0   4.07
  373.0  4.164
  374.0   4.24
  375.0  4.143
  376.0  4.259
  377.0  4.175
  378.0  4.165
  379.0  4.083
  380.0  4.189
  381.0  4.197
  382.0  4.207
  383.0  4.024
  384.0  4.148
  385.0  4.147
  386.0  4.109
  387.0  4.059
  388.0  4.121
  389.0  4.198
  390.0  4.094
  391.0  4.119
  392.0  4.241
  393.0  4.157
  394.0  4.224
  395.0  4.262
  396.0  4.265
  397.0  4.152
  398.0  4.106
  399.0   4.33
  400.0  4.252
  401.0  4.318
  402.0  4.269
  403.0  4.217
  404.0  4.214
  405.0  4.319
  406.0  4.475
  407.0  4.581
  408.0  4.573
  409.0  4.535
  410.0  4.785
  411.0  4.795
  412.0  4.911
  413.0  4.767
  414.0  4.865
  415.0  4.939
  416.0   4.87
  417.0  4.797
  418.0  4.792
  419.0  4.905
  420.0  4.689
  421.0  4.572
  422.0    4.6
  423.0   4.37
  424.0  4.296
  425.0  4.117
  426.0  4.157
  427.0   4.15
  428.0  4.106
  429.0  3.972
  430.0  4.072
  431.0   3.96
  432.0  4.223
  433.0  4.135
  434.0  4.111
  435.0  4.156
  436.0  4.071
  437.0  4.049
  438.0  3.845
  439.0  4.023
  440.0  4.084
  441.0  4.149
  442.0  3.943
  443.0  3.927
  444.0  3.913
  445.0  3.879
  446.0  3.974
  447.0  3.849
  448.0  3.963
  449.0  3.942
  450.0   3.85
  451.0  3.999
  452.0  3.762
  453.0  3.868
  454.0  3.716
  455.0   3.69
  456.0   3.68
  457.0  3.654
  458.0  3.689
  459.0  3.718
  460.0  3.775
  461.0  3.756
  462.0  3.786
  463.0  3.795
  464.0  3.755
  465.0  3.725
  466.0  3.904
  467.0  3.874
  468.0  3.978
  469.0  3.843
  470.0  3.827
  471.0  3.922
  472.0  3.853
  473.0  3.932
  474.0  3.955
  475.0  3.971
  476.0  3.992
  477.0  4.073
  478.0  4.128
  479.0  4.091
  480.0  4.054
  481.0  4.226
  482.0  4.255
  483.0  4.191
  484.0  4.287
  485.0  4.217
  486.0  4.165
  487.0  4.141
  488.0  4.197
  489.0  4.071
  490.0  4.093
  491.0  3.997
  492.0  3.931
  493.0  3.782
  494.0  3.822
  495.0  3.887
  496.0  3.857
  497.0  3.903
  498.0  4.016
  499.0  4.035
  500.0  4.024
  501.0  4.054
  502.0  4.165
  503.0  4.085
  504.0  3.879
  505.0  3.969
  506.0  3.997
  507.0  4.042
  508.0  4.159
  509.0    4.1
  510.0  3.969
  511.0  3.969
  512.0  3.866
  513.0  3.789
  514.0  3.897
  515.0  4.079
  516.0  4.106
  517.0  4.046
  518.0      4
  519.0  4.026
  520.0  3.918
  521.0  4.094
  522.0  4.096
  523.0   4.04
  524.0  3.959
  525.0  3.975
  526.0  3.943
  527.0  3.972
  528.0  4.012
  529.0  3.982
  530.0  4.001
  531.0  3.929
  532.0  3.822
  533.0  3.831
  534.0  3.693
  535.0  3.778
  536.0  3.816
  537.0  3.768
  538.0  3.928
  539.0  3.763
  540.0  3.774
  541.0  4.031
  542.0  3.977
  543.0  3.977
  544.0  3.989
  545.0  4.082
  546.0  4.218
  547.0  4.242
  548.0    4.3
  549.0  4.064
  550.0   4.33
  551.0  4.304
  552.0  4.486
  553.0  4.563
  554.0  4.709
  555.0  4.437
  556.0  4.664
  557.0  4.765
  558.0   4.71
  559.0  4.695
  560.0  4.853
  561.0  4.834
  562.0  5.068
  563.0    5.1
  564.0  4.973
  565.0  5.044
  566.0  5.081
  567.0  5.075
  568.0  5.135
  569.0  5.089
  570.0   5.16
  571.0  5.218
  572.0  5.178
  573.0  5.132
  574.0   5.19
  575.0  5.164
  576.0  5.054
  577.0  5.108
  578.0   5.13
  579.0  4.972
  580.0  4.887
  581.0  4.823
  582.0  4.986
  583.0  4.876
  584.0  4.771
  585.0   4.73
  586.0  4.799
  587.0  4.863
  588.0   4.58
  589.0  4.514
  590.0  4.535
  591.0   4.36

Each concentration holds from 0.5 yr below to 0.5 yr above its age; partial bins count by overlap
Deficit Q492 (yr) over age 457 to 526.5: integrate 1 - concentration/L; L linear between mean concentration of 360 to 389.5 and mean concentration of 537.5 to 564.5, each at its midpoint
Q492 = 5.8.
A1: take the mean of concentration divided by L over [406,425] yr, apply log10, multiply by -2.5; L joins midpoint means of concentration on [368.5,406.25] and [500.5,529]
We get -0.13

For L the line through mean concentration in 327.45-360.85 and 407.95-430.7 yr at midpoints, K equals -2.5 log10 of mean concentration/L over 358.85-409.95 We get 0.10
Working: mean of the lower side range 4.83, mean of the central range 4.26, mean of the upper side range 4.54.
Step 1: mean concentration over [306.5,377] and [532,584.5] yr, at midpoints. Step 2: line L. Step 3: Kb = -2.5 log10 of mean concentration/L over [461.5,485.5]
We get 0.164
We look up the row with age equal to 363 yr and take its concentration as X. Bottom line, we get 4.395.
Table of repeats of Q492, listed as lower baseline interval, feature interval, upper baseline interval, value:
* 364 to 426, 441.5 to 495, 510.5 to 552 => 2.9 yr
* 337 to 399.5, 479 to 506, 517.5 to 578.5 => 2.3 yr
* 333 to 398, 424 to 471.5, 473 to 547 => 3.1 yr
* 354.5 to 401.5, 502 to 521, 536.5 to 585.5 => 2.3 yr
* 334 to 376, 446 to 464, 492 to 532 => 1.8 yr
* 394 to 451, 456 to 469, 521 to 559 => 1.4 yr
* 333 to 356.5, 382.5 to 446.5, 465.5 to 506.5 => 2.0 yr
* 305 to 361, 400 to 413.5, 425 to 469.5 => -0.8 yr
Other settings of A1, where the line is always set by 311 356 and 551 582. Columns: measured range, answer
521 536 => 0.24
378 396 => 0.18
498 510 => 0.21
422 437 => 0.18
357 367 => 0.09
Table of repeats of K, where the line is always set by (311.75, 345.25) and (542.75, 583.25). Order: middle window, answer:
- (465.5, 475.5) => 0.23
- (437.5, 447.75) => 0.22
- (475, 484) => 0.17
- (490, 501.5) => 0.22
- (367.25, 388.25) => 0.18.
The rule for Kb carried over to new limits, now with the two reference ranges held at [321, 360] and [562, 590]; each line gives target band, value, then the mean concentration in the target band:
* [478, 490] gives 0.18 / 4.17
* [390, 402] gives 0.16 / 4.22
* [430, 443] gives 0.21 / 4.06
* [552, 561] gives 0.07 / 4.67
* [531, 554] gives 0.22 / 4.05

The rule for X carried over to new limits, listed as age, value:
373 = 4.164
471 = 3.922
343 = 4.904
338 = 4.847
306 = 4.66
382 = 4.207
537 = 3.768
